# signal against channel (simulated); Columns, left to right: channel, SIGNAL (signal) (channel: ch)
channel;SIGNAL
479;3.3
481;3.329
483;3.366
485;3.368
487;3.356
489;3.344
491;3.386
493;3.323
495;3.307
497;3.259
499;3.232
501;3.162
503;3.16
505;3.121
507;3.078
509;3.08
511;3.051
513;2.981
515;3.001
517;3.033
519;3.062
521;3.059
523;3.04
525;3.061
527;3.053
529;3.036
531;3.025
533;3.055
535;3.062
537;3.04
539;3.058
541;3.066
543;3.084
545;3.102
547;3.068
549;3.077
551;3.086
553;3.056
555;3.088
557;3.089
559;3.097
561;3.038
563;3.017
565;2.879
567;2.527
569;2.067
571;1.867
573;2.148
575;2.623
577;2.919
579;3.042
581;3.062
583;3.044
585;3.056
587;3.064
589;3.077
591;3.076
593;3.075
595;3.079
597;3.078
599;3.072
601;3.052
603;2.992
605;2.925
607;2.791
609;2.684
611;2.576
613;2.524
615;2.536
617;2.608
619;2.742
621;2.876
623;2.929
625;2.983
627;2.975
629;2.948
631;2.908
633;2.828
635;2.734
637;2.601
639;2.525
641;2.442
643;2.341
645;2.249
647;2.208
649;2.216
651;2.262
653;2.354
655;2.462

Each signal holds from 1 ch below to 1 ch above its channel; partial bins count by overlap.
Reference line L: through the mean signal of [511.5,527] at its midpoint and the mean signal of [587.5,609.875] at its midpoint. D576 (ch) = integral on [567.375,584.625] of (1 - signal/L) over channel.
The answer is 2.3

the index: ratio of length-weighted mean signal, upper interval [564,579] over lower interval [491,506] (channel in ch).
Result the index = 0.76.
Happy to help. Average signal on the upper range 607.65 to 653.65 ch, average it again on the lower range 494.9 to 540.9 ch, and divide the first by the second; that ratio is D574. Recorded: 0.8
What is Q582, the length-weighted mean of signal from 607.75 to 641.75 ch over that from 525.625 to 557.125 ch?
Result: 0.9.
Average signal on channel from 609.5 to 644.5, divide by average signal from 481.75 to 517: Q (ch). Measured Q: 0.84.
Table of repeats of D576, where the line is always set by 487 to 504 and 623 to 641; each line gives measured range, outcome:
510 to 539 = 1.2 ch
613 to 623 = 0.5 ch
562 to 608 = 1.7 ch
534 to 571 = 1.6 ch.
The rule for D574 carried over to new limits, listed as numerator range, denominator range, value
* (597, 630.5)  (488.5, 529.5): 0.90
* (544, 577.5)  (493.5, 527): 0.90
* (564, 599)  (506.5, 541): 0.92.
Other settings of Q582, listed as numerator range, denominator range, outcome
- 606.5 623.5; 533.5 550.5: 0.88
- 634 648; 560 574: 0.97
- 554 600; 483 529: 0.91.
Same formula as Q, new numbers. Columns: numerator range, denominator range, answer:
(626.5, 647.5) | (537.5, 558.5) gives 0.85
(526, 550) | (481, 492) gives 0.91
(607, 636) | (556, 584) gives 1.01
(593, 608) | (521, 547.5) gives 0.98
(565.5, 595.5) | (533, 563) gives 0.91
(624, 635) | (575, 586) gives 0.97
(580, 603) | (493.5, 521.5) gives 0.98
